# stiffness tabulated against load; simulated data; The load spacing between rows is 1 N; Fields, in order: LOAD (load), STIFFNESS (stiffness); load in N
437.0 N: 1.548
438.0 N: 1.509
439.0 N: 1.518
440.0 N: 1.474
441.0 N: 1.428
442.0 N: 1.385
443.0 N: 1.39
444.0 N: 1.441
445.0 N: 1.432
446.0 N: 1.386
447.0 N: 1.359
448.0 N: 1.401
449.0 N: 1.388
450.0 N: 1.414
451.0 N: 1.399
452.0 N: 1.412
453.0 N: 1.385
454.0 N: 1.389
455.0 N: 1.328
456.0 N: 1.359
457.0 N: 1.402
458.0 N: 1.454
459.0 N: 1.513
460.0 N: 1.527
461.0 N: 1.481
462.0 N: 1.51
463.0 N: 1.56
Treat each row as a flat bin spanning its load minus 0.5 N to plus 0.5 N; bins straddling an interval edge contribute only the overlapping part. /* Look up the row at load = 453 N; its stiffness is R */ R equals 1.385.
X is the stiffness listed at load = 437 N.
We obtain 1.548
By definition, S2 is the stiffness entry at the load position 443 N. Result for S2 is 1.39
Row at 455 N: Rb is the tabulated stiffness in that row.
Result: 1.328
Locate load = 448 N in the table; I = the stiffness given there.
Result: 1.401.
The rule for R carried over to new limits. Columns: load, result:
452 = 1.412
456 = 1.359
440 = 1.474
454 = 1.389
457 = 1.402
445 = 1.432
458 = 1.454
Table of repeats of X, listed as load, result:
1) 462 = 1.51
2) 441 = 1.428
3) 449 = 1.388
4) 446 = 1.386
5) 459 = 1.513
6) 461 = 1.481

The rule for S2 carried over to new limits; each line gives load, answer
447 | 1.359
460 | 1.527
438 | 1.509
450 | 1.414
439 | 1.518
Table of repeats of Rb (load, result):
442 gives 1.385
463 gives 1.56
